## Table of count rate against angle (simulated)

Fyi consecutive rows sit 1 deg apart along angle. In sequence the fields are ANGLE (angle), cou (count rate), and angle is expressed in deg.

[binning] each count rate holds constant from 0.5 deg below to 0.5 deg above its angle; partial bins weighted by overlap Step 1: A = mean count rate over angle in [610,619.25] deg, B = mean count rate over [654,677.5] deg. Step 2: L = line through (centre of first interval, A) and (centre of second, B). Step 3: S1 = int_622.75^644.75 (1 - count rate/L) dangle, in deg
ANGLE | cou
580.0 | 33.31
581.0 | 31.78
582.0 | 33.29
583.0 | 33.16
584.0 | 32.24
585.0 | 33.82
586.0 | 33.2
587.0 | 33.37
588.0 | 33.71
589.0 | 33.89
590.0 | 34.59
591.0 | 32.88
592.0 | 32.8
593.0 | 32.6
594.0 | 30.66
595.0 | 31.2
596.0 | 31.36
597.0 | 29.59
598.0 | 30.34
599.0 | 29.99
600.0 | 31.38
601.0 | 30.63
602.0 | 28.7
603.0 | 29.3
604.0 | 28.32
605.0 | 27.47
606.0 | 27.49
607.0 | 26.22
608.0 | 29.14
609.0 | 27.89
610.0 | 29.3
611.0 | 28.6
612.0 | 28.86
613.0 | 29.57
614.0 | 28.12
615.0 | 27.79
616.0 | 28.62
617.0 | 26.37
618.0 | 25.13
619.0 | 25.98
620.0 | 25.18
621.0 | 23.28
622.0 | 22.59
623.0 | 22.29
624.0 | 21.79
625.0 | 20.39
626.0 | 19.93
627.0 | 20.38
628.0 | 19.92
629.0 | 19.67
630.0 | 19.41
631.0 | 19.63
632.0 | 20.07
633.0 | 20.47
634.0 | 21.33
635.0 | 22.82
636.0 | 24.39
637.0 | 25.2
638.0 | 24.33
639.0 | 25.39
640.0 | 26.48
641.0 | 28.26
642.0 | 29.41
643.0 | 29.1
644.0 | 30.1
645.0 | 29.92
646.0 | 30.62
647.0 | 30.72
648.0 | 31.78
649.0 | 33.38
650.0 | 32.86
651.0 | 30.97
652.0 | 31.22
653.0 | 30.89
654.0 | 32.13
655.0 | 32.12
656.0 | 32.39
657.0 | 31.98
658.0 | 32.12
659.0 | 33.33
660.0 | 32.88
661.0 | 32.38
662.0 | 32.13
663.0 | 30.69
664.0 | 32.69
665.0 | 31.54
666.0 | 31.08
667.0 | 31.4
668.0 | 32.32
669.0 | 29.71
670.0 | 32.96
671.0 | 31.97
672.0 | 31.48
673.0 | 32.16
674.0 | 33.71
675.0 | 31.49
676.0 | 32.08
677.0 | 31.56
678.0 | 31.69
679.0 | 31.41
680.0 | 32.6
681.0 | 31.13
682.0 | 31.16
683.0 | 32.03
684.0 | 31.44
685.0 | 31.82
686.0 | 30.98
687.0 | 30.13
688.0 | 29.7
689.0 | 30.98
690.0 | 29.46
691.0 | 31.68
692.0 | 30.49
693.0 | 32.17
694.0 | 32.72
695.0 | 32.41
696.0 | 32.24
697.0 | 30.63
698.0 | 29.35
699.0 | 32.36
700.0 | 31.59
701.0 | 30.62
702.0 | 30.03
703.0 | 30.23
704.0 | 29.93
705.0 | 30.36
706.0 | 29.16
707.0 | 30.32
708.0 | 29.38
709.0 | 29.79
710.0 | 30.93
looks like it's 4.6 deg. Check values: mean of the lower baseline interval 27.8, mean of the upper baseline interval 32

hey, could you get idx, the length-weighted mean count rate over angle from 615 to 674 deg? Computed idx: 27.8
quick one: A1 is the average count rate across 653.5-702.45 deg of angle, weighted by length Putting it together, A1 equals 31.6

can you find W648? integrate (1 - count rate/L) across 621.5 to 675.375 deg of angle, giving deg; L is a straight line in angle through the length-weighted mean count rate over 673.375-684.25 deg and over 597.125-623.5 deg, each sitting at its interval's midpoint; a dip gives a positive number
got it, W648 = 3.5 deg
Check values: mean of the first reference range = 27.7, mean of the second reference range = 31.9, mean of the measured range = 28.1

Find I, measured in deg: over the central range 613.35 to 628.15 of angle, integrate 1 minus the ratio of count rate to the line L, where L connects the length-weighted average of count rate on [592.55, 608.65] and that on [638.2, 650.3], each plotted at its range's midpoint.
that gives 2.8 deg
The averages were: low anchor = 29.6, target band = 24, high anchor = 29.6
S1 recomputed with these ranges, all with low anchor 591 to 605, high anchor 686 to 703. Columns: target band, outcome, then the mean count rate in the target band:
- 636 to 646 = 1.03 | 27.6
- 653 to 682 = -1.00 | 31.9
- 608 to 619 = 0.94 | 28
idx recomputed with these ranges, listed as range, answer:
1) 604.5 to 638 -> 24.4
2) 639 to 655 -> 30.4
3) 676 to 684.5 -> 31.7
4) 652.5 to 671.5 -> 31.9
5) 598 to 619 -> 28.4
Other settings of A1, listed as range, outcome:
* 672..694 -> 31.5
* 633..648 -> 26.9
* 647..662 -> 32.1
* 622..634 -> 20.5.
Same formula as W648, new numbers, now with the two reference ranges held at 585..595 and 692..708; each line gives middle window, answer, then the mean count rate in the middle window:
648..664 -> -0.19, 32.1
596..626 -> 4.99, 27.2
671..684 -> -0.23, 31.9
